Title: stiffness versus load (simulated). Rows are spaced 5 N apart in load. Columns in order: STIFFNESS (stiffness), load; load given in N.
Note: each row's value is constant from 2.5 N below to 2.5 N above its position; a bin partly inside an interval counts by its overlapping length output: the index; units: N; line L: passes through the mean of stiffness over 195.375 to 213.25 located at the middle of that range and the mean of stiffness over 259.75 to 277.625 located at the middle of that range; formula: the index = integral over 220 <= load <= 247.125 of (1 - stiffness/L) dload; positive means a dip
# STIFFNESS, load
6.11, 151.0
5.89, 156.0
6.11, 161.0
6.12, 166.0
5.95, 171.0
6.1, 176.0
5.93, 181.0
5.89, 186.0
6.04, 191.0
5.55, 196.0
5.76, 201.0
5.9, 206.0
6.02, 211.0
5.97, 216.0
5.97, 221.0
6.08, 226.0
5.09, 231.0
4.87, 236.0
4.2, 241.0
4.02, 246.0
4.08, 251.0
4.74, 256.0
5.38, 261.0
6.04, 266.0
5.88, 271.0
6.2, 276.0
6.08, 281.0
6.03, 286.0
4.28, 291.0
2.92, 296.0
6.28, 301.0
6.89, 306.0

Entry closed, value 3.8 N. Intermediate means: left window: 5.83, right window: 5.89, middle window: 5.04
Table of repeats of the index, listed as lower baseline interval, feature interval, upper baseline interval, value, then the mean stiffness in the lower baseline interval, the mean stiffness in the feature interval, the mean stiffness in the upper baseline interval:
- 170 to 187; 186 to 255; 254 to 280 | 5.8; 5.98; 5.36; 5.69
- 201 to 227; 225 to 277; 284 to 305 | 3.9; 5.96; 5.09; 4.99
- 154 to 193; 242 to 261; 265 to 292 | 4.7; 6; 4.42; 5.82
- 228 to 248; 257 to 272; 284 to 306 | -2.6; 4.6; 5.65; 5.08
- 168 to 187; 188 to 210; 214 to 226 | 0.6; 5.98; 5.83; 5.99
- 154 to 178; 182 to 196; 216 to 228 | 0.3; 6.04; 5.89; 6.01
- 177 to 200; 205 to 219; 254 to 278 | -0.4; 5.86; 5.97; 5.66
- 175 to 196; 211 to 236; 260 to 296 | 0.2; 5.93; 5.71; 5.52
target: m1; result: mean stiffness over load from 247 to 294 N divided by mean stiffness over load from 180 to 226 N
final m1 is 0.9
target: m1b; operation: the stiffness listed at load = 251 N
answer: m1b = 4.08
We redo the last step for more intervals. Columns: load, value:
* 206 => 5.9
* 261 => 5.38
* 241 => 4.2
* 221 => 5.97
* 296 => 2.92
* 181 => 5.93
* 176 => 6.1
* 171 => 5.95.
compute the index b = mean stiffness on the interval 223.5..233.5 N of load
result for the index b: 5.58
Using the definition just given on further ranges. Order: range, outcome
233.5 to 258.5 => 4.38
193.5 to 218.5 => 5.84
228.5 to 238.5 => 4.98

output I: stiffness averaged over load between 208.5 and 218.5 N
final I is 5.99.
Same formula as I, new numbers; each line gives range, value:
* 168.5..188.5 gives 5.97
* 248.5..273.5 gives 5.22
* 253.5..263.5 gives 5.06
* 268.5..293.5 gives 5.69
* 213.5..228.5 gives 6.01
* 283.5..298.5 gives 4.41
